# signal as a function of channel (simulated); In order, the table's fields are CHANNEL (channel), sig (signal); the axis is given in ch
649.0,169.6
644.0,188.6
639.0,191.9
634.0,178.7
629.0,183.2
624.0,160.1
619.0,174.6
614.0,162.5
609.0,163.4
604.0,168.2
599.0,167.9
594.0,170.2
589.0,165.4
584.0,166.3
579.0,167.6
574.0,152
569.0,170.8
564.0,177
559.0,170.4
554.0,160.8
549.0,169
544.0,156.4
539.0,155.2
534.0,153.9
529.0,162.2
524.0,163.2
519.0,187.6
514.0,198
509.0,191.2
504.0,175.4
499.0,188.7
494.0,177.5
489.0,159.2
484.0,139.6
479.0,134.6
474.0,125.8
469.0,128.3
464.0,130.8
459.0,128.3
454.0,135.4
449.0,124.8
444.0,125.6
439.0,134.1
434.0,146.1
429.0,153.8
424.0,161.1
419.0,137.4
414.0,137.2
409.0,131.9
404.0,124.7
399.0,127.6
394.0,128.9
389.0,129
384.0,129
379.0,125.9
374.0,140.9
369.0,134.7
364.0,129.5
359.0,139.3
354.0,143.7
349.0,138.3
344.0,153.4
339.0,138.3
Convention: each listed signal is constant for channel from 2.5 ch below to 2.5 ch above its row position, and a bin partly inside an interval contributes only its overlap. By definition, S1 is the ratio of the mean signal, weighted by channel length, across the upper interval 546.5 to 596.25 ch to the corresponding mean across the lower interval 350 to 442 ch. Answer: 1.22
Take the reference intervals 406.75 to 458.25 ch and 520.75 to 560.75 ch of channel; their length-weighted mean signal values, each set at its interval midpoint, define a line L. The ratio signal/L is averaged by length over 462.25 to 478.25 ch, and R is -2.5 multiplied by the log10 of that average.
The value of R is 0.14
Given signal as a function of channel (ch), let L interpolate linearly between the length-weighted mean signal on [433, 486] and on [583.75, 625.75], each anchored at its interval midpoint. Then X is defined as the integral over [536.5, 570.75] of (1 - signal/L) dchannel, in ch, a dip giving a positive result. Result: -2.5 ch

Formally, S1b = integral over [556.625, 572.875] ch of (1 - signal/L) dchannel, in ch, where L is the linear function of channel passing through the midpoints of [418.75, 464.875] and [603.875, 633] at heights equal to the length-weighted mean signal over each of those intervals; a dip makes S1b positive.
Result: -1.15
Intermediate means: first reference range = 138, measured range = 171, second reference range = 169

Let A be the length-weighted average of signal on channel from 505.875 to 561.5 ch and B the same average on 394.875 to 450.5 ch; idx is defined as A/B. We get 1.24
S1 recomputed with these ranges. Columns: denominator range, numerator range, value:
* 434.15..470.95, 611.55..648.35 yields 1.35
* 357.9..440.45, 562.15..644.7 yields 1.26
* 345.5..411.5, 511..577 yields 1.26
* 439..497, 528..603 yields 1.20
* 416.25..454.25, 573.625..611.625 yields 1.18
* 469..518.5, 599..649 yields 1.06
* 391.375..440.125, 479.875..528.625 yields 1.25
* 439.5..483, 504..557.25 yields 1.31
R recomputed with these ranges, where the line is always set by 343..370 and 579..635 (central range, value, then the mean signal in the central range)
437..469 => 0.16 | 130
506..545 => -0.08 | 172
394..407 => 0.14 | 127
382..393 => 0.11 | 129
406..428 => 0.03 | 142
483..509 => -0.11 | 172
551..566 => -0.04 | 169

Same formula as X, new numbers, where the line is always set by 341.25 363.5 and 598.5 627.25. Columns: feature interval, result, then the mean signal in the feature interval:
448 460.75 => 1.8 ch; 130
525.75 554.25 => 0.0 ch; 160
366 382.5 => 1.3 ch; 133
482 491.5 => 0.3 ch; 150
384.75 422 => 4.0 ch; 131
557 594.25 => -1.0 ch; 167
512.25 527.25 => -2.2 ch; 181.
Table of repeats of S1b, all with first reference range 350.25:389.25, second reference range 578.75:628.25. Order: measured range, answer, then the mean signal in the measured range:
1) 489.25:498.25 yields -1.4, 175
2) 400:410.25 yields 0.9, 128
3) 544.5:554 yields -0.3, 164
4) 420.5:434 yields -1.1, 154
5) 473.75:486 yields 1.3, 134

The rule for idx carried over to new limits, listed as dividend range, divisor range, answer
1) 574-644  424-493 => 1.24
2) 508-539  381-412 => 1.35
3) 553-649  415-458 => 1.22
